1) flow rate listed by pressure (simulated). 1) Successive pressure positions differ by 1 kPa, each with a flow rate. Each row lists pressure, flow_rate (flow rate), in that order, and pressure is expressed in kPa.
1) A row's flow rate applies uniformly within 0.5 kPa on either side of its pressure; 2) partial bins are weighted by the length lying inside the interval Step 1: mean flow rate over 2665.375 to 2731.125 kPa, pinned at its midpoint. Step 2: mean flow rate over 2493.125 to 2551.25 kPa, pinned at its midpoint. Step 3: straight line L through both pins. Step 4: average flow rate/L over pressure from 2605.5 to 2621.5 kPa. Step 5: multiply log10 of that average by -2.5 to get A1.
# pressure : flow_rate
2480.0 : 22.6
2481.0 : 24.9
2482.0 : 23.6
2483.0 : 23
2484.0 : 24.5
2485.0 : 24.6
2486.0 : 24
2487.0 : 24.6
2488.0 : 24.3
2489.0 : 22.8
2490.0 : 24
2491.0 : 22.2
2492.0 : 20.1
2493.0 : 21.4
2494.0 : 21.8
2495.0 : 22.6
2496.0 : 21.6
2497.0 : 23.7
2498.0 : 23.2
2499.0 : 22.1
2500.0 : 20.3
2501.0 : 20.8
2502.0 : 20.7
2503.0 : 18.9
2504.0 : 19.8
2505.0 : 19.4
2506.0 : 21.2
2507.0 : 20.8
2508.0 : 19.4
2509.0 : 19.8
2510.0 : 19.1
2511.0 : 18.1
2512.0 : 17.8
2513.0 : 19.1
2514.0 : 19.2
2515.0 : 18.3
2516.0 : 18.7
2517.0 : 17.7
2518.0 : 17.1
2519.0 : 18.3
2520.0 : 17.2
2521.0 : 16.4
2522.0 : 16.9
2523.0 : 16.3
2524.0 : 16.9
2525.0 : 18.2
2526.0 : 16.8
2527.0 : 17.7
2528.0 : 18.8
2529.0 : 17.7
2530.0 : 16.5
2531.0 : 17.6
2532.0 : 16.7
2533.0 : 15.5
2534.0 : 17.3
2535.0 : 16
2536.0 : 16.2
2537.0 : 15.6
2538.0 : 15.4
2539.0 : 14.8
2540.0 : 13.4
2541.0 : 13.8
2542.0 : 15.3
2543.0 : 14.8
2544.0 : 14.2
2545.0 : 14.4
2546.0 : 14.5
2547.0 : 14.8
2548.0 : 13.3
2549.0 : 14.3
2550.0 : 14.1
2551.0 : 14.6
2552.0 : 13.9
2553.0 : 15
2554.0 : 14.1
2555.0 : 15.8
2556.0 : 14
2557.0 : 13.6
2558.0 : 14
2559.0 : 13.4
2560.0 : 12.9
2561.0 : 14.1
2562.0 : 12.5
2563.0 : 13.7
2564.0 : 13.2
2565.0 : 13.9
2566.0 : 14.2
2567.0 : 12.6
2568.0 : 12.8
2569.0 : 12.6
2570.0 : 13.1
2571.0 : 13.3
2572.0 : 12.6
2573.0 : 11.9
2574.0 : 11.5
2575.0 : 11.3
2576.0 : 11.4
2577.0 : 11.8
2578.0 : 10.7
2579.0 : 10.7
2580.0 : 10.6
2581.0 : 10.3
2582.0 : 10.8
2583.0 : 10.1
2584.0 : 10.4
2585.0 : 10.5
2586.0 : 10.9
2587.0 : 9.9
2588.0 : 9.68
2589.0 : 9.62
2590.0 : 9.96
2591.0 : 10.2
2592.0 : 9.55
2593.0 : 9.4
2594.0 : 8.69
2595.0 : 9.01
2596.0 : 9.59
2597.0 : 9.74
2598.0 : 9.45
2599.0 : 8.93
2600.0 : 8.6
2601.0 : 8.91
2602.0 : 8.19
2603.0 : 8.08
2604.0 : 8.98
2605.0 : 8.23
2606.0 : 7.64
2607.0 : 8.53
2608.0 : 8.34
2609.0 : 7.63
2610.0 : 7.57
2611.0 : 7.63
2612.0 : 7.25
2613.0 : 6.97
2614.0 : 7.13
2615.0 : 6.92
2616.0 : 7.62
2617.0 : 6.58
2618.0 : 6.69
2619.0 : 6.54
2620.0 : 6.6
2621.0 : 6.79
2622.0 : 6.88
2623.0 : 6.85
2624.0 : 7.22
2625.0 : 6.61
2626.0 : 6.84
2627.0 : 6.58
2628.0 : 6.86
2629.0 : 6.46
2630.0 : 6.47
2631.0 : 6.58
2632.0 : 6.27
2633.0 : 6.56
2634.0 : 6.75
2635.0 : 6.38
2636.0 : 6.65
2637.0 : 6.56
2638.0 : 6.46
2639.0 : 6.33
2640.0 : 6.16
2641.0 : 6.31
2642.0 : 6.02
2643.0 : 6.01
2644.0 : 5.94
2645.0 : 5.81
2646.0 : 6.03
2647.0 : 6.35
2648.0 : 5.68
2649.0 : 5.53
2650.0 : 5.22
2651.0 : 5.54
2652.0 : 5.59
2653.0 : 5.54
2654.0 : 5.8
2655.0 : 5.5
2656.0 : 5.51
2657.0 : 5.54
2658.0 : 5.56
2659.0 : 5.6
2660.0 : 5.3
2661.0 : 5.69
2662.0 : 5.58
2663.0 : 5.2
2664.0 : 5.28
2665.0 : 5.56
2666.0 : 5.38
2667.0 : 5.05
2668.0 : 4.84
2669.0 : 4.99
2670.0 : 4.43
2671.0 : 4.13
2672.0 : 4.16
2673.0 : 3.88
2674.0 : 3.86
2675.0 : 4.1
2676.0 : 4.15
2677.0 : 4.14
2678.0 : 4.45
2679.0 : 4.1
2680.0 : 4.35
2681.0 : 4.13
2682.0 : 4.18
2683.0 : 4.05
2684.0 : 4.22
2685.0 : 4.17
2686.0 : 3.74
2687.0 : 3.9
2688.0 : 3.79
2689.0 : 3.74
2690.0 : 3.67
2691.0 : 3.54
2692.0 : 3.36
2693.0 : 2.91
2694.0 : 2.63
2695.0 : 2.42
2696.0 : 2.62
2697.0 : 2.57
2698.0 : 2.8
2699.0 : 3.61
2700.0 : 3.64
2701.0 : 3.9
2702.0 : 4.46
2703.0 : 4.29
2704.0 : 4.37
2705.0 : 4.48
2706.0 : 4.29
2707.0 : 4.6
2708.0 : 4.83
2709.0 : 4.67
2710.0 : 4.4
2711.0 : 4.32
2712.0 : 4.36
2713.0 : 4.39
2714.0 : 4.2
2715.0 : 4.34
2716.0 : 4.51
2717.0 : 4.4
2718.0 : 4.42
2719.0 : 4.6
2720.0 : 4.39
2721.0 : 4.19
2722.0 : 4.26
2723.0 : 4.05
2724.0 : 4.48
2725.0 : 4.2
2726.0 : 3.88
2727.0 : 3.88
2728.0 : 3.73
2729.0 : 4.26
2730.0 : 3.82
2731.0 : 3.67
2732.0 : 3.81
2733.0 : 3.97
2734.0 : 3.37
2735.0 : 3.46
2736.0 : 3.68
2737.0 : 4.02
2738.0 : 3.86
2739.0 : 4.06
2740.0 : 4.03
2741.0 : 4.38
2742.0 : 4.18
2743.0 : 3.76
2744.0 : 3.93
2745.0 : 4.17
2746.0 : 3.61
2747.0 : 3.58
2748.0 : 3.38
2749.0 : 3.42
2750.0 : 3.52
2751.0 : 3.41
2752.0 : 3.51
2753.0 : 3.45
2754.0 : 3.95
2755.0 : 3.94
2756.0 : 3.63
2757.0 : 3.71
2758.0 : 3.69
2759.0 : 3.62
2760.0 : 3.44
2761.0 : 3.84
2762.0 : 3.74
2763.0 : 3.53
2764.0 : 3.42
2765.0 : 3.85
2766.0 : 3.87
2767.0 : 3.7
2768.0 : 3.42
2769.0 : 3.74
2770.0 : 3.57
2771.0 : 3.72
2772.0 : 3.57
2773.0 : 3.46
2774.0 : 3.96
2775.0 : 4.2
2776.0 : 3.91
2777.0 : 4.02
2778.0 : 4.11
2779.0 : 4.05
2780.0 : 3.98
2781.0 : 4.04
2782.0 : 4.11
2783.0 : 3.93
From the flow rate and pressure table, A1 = 0.414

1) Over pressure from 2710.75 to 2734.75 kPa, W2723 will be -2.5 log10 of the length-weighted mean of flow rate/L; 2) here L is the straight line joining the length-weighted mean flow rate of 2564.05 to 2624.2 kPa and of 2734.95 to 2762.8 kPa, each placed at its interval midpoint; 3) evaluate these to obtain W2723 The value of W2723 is 0.15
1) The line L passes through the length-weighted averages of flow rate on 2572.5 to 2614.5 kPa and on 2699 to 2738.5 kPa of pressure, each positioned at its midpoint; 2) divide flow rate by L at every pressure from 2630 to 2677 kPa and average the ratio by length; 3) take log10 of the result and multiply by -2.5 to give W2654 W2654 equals 0.24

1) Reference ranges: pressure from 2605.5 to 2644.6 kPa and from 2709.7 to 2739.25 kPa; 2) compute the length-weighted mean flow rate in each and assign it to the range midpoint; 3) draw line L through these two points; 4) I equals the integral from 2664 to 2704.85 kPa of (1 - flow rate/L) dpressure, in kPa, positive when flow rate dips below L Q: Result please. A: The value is 9.7 kPa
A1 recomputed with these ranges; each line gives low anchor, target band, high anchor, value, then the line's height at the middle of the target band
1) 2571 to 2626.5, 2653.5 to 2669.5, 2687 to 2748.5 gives 0.17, 6.31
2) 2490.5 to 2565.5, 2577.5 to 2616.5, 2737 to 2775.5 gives 0.40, 13.1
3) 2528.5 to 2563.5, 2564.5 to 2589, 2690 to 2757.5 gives 0.13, 12.9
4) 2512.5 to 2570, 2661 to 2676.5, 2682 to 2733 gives 0.37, 6.63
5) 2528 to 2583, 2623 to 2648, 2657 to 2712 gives 0.22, 7.89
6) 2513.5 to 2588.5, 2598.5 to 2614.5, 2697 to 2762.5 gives 0.35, 11.1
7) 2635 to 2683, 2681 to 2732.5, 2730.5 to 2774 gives 0.13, 4.48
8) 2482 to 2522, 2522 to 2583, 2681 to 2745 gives 0.18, 16.7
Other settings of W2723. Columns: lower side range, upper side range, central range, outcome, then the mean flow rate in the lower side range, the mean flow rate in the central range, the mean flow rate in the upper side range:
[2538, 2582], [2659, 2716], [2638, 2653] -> 0.22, 13.3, 5.9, 4.2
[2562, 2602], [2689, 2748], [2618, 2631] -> 0.29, 10.9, 6.72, 3.93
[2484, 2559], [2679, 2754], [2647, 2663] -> 0.44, 18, 5.56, 3.91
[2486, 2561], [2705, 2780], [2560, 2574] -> 0.15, 17.7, 13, 3.94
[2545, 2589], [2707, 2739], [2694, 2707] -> 0.42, 12.6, 3.62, 4.15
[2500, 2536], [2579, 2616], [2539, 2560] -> 0.02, 18.2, 14.2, 9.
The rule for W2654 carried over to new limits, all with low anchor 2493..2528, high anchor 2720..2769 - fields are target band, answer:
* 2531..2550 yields 0.15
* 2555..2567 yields 0.17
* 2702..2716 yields 0.36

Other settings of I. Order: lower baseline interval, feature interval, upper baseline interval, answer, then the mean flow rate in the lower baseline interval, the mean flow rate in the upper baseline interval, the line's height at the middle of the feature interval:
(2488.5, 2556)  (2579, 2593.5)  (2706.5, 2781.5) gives 3.8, 17.8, 3.93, 13.8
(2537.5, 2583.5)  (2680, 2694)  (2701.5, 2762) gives 5.8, 13.2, 4.02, 6.42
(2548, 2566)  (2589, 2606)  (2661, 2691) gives 2.6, 13.9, 4.39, 10.7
